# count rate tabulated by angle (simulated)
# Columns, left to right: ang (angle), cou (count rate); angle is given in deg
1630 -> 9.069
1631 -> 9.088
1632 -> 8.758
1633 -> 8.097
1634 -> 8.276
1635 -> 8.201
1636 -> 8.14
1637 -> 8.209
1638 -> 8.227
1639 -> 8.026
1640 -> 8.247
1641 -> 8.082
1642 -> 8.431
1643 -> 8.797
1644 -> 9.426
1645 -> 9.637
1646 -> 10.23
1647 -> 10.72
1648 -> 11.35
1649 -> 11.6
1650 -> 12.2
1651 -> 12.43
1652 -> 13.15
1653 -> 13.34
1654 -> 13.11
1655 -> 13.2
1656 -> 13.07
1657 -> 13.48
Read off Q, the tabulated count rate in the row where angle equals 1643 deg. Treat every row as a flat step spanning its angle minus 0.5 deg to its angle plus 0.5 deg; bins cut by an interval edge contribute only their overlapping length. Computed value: 8.797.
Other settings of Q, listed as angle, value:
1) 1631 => 9.088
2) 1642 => 8.431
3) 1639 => 8.026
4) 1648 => 11.35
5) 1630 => 9.069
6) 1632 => 8.758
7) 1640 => 8.247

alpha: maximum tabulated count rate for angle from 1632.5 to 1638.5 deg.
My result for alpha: 8.276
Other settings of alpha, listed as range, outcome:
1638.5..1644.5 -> 9.426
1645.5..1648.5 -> 11.35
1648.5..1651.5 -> 12.43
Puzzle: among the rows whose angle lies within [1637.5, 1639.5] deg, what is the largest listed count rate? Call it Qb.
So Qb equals 8.227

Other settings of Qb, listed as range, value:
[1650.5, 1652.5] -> 13.15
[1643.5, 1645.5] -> 9.637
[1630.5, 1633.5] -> 9.088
